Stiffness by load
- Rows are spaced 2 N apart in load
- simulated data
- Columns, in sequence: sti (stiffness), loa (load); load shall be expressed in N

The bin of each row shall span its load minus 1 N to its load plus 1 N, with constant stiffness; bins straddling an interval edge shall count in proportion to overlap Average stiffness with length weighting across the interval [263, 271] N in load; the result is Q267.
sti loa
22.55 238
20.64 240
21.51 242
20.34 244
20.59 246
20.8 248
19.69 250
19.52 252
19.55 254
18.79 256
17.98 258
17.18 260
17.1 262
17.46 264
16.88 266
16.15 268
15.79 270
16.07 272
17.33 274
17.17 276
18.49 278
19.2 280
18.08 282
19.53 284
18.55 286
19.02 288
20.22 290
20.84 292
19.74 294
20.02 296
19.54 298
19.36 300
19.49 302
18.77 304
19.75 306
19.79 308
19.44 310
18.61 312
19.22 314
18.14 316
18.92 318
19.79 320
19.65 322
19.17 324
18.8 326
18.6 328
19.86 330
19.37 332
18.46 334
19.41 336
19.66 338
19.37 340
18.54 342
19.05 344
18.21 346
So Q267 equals 16.6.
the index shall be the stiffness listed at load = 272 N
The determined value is 16.07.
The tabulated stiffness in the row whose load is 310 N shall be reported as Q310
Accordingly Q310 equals 19.44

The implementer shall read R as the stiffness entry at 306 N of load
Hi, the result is 19.75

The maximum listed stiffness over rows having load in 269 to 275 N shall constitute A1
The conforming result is 17.33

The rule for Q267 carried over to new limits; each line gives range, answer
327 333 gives 19.3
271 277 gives 16.9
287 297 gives 20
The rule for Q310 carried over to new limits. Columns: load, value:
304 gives 18.77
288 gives 19.02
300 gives 19.36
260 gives 17.18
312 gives 18.61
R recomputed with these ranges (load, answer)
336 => 19.41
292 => 20.84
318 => 18.92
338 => 19.66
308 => 19.79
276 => 17.17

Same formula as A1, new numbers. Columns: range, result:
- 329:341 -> 19.86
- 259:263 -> 17.18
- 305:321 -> 19.79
